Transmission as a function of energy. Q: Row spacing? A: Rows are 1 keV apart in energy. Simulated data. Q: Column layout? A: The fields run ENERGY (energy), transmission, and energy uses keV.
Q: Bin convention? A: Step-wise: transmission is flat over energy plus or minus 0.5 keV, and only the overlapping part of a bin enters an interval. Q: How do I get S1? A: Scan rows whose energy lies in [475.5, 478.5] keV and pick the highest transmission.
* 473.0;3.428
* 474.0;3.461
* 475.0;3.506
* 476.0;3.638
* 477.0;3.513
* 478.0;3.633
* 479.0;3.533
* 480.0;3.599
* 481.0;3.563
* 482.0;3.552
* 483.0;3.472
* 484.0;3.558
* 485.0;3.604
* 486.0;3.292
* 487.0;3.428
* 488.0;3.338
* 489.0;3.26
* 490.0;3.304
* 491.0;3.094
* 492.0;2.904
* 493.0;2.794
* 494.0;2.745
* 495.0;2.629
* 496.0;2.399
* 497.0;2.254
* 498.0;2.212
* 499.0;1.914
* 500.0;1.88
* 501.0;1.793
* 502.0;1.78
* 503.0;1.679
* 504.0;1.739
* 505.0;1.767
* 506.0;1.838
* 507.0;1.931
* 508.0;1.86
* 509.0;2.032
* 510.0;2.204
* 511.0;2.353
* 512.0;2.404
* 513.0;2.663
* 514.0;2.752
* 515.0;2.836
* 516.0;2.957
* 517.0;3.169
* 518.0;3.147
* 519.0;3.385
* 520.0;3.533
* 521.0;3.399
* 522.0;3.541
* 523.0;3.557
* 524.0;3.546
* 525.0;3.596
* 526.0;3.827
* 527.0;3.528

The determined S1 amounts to 3.638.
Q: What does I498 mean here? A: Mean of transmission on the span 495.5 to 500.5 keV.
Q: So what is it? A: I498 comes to 2.13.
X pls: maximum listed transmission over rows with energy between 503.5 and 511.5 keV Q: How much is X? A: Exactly 2.353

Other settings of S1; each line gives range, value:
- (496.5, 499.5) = 2.254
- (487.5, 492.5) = 3.338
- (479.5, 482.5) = 3.599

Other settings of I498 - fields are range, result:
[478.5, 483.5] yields 3.54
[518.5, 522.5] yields 3.46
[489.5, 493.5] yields 3.02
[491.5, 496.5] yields 2.69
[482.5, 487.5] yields 3.47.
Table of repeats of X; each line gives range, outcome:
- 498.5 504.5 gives 1.914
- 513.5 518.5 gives 3.169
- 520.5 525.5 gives 3.596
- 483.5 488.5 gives 3.604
